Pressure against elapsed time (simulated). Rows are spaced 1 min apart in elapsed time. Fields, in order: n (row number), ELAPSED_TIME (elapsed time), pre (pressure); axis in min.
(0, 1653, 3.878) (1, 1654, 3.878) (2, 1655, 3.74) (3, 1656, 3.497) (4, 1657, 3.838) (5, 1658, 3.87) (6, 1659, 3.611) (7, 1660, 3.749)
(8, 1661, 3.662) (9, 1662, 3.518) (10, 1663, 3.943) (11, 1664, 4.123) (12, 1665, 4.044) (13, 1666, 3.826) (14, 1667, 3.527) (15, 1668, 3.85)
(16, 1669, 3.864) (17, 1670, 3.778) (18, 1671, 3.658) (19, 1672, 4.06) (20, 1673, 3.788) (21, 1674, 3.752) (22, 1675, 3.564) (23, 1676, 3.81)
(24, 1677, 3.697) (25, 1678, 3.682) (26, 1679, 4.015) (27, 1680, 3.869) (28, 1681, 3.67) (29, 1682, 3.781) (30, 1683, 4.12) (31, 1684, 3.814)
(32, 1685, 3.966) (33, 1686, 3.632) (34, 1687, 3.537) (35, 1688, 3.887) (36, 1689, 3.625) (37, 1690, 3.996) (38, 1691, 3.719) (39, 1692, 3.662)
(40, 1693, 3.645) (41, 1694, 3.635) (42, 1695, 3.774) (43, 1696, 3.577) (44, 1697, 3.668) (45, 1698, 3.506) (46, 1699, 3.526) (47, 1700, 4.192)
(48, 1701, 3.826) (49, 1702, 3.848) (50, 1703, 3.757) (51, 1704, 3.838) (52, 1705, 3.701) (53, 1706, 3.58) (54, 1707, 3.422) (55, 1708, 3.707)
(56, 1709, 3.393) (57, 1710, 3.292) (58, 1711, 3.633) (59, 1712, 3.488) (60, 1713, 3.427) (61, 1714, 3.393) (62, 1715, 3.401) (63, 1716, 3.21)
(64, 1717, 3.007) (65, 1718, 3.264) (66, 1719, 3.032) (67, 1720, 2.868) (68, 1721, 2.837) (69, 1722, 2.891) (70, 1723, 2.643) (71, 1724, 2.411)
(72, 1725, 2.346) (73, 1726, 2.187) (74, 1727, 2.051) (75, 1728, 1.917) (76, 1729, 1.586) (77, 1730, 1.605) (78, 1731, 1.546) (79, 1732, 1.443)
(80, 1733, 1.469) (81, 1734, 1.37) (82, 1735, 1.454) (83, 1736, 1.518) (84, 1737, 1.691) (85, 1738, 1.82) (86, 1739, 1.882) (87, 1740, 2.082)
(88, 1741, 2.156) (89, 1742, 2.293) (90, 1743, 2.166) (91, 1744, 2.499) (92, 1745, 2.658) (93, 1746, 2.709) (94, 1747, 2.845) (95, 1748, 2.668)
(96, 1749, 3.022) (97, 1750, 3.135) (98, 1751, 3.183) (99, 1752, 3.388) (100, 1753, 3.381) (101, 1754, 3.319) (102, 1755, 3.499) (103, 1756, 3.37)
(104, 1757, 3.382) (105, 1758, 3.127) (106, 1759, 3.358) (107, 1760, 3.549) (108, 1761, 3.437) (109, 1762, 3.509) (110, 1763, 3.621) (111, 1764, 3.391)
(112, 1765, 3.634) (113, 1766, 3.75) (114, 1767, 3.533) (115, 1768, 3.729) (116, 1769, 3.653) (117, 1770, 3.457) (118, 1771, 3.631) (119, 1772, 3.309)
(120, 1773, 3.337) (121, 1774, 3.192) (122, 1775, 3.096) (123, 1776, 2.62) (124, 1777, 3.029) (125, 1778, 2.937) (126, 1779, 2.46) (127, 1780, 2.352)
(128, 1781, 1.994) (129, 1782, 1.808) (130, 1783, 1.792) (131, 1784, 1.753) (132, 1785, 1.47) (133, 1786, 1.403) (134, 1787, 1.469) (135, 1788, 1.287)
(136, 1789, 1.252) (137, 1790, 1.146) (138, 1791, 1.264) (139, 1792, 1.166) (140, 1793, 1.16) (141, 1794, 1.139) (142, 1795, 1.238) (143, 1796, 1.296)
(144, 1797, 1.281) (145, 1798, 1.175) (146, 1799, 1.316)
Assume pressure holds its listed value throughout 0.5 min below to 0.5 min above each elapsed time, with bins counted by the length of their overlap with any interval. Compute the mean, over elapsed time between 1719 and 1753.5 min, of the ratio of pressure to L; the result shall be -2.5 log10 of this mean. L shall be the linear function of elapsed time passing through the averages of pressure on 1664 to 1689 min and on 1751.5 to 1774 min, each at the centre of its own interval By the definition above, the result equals 0.48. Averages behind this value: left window 3.8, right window 3.46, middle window 2.3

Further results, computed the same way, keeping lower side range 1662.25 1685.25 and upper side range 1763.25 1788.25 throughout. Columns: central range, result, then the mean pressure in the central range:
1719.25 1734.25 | 0.481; 2.11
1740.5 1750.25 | 0.178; 2.6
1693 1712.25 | -0.039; 3.65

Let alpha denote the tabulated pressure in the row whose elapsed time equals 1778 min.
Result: 2.937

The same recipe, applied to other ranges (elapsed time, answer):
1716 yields 3.21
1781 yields 1.994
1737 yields 1.691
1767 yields 3.533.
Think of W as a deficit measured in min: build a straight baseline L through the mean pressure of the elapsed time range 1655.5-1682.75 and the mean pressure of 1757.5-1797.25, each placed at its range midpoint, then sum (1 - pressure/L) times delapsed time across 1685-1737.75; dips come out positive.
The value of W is 4.5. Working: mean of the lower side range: 3.78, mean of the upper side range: 2.5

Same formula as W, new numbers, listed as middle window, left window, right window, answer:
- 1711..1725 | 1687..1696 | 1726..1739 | -3.9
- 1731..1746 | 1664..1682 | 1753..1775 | 6.9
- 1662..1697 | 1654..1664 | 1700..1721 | -1.5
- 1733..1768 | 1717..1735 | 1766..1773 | 2.1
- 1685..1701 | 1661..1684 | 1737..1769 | -0.5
